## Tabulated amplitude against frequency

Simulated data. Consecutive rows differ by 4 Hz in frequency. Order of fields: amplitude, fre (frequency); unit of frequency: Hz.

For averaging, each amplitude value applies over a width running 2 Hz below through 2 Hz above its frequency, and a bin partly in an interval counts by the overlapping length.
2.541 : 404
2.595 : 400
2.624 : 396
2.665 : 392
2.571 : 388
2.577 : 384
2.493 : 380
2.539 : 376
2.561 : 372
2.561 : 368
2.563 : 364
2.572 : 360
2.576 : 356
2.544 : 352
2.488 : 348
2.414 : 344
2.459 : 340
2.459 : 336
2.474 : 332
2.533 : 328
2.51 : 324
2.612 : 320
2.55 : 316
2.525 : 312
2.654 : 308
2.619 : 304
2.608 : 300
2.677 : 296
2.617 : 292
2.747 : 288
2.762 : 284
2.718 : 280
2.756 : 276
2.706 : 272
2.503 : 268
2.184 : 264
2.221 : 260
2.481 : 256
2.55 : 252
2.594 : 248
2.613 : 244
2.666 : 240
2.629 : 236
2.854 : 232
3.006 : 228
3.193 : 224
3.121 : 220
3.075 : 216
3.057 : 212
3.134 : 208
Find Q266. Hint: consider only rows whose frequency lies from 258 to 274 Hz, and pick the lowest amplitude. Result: 2.184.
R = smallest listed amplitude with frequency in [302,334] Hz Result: 2.474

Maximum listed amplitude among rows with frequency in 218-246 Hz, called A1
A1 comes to 3.193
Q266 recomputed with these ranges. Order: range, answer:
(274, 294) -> 2.617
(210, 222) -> 3.057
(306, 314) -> 2.525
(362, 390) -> 2.493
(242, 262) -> 2.221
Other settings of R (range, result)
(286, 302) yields 2.608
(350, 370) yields 2.544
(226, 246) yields 2.613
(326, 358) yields 2.414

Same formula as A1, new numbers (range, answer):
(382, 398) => 2.665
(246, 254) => 2.594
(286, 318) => 2.747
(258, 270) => 2.503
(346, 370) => 2.576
